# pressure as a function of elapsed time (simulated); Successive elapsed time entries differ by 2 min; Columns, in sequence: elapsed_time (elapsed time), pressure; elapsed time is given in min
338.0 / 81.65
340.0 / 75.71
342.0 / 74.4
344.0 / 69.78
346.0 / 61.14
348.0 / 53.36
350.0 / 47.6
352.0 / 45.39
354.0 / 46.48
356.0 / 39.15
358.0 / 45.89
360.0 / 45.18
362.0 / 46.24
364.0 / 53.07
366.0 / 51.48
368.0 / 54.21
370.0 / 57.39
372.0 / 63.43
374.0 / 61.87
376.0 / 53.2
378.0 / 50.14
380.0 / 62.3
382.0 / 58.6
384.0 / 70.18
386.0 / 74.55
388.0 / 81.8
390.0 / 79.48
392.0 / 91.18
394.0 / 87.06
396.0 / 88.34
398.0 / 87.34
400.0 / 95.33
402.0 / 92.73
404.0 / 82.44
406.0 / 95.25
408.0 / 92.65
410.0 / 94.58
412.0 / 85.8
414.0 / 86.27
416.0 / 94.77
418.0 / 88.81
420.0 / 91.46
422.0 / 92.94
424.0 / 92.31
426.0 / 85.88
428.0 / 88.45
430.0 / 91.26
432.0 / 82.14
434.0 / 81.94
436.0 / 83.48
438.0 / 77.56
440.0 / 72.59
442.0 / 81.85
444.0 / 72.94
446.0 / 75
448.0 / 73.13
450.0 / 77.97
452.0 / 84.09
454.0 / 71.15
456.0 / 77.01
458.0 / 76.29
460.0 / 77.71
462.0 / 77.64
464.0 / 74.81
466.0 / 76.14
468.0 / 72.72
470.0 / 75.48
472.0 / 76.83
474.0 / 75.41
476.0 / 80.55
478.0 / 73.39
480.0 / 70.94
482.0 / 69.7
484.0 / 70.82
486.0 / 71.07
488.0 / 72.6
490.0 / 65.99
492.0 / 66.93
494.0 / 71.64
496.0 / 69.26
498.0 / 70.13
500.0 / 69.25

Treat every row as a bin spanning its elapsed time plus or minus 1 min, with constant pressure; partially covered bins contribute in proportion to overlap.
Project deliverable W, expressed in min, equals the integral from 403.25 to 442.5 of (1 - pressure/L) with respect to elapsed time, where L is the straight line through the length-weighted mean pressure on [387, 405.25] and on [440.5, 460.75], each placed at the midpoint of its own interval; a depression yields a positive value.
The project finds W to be -2.4 min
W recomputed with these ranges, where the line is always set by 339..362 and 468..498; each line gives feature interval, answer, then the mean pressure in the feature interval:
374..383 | 0.24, 56.7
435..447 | -1.93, 77.2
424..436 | -3.91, 86.3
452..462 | -1.15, 76.6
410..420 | -4.22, 89.7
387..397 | -4.25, 85.6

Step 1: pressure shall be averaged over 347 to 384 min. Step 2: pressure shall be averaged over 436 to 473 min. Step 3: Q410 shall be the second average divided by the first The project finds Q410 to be 1.46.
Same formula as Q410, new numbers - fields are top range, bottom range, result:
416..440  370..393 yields 1.29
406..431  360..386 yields 1.59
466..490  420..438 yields 0.84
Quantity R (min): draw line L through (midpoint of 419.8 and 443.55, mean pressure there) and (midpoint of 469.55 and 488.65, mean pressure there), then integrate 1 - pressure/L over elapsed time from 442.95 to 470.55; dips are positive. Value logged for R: 1.0 min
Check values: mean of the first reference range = 84.7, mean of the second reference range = 73.6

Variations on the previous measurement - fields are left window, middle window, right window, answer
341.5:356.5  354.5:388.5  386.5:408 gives 6.8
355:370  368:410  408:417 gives -2.9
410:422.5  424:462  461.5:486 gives 1.4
